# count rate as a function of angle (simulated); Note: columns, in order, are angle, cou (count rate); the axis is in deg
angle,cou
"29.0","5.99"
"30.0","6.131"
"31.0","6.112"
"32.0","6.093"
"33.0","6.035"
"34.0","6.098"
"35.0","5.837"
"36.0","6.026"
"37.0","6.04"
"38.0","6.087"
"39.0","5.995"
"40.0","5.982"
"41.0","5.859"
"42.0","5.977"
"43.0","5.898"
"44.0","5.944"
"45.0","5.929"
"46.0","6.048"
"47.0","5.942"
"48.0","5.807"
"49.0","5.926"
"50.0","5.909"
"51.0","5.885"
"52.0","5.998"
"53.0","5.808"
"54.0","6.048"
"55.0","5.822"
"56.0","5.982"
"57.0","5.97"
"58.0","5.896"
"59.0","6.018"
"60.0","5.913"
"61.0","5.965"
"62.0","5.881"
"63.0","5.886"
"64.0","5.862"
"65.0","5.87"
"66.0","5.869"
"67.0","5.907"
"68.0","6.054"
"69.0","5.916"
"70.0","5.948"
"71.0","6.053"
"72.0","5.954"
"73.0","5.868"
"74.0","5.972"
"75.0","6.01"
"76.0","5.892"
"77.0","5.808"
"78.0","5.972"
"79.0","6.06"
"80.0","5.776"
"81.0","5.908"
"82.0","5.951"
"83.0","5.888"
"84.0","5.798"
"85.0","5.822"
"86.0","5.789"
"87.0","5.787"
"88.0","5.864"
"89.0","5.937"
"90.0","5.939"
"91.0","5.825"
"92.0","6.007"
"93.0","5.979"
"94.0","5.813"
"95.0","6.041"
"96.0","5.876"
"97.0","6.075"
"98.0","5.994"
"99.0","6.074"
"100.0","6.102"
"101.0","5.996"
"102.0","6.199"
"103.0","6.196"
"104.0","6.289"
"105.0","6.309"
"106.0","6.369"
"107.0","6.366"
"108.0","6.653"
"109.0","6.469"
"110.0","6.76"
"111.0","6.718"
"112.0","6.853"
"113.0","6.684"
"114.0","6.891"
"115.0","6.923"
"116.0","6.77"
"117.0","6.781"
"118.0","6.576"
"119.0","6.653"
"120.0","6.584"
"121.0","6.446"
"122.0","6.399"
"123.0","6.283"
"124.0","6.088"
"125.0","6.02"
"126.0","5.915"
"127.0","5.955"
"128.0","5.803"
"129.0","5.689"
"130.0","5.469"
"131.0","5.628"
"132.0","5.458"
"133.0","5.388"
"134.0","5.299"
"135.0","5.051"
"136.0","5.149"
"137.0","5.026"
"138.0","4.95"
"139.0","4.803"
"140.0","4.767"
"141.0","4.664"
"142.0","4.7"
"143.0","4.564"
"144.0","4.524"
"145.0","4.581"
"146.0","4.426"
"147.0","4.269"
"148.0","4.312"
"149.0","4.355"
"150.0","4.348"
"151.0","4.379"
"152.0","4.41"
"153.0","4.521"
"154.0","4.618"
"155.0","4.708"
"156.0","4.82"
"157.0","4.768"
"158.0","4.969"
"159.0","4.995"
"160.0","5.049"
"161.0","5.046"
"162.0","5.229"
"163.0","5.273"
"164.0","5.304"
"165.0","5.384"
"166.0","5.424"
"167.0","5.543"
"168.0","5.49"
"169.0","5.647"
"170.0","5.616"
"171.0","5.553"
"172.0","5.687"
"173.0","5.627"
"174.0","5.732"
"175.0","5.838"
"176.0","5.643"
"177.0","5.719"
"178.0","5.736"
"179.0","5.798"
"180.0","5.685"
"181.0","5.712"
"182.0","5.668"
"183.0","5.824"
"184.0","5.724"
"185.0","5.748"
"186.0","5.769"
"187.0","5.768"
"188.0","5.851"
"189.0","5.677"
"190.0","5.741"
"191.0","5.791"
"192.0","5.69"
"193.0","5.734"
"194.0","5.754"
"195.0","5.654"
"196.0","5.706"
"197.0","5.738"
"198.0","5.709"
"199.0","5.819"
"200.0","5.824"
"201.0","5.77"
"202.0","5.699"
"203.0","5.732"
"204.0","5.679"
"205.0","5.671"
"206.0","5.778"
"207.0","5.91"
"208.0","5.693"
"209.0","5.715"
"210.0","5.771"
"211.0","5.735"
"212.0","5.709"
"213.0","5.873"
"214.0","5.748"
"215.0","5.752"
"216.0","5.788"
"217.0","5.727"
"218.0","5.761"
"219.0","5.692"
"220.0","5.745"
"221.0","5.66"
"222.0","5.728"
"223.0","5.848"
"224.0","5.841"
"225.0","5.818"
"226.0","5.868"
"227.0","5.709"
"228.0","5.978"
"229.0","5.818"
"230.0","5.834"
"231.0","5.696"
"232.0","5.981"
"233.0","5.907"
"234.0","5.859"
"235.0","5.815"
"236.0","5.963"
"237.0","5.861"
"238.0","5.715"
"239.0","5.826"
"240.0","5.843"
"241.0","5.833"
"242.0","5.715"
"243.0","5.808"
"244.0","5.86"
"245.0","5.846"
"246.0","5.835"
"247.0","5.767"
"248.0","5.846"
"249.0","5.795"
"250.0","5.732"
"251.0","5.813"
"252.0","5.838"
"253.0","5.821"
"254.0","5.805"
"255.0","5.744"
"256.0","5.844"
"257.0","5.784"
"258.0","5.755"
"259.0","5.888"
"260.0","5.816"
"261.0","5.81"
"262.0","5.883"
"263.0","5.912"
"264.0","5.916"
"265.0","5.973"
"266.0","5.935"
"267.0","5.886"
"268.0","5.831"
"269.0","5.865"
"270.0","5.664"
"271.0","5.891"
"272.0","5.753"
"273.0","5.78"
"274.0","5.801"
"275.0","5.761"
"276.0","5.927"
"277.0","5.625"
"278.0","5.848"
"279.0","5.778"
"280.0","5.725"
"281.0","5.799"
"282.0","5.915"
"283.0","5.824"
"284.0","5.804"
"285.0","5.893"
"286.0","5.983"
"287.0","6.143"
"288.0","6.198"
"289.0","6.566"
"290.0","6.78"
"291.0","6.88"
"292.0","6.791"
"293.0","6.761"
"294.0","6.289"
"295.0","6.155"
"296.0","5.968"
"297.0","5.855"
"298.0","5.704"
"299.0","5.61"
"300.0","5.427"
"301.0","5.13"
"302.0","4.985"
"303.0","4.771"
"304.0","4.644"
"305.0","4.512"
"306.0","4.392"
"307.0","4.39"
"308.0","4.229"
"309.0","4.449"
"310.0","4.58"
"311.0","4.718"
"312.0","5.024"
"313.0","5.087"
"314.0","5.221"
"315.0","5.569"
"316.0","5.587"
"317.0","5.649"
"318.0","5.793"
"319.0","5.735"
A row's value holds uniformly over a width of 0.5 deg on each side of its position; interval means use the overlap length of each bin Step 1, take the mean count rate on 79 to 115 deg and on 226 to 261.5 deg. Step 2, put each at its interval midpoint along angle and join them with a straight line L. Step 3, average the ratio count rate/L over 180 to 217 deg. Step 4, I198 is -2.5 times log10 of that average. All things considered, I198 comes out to 0.03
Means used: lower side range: 6.15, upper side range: 5.82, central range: 5.75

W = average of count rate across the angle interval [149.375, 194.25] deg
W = 5.4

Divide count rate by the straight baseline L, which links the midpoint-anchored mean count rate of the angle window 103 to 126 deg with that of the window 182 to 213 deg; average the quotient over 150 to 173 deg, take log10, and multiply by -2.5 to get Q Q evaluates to 0.19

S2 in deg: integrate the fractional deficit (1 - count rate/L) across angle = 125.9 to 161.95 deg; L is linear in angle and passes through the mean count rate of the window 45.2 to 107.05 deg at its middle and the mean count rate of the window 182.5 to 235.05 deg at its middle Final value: 5.8 deg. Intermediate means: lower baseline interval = 5.96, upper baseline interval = 5.77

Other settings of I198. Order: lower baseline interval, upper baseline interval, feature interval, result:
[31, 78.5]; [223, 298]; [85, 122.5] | -0.06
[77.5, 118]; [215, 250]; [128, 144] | 0.19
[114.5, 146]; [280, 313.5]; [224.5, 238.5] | -0.05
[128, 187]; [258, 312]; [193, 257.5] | -0.07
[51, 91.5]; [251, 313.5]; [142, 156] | 0.28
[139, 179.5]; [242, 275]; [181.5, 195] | -0.09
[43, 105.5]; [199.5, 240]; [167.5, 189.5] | 0.02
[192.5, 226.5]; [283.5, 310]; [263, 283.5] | -0.03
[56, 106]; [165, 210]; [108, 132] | -0.09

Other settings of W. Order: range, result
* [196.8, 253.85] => 5.79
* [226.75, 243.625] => 5.84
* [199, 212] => 5.75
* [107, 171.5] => 5.48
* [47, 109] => 5.98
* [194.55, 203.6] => 5.74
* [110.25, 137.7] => 6.09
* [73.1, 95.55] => 5.9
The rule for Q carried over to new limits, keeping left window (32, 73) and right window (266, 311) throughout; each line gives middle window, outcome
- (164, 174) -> 0.049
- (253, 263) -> -0.022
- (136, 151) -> 0.258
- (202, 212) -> 0.004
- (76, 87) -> 0.007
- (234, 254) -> -0.019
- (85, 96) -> 0.001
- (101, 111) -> -0.091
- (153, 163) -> 0.185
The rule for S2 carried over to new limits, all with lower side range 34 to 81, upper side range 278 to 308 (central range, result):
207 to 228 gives 0.1 deg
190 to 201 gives 0.1 deg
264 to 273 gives -0.2 deg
